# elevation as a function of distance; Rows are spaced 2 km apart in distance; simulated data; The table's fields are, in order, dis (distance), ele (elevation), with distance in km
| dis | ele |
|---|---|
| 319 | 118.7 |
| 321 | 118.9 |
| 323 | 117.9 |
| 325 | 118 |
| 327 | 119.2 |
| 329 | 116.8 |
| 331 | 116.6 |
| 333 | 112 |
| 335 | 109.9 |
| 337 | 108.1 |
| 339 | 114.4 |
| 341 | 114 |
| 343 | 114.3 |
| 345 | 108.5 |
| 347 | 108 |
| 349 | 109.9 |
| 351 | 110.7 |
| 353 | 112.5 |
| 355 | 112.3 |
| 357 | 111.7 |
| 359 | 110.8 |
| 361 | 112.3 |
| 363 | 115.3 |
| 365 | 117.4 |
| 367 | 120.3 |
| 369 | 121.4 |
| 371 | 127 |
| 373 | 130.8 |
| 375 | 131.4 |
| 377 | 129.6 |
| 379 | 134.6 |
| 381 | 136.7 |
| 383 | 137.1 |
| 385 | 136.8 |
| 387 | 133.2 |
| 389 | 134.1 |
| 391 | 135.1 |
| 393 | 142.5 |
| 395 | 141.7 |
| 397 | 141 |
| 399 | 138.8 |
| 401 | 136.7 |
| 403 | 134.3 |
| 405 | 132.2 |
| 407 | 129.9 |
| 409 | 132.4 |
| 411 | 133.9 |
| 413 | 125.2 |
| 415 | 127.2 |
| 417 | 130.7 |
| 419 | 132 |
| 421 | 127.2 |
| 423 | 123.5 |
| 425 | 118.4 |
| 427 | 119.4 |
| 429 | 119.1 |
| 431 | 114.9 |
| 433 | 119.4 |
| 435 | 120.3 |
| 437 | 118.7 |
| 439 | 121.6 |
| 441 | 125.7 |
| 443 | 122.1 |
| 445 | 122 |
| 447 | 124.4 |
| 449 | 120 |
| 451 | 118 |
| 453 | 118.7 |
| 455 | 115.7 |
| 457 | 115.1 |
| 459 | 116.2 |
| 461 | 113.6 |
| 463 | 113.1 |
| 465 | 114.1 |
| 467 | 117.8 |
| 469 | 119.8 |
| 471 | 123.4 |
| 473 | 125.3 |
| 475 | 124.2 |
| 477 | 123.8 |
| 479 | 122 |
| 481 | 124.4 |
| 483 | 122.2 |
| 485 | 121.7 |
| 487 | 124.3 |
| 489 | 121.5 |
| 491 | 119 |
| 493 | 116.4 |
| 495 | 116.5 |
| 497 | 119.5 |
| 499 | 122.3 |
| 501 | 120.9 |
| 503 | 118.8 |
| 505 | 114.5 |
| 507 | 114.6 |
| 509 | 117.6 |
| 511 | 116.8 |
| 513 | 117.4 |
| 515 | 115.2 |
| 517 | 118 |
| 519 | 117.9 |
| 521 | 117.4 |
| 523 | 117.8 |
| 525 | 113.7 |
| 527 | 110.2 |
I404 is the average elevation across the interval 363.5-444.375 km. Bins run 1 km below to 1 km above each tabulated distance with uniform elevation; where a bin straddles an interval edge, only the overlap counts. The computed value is 129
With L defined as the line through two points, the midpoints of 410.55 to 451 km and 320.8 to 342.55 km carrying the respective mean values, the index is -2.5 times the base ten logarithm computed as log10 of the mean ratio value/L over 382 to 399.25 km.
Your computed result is -0.15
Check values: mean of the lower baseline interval 115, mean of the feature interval 138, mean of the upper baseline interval 123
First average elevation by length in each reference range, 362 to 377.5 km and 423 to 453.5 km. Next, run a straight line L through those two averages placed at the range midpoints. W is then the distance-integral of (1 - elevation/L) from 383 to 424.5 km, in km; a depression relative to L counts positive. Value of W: -3.8 km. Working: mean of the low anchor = 124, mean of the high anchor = 120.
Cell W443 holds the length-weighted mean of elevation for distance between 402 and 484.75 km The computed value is 122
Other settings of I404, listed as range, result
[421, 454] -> 121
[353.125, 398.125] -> 128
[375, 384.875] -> 134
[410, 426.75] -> 127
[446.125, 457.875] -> 119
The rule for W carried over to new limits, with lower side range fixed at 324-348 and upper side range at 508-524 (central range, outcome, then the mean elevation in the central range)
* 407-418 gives -1.42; 130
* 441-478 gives -1.10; 119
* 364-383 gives -2.34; 128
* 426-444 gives -0.72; 120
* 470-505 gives -1.41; 121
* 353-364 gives 0.13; 112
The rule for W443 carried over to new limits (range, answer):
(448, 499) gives 120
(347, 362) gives 111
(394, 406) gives 137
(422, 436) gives 119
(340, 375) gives 116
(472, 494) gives 122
